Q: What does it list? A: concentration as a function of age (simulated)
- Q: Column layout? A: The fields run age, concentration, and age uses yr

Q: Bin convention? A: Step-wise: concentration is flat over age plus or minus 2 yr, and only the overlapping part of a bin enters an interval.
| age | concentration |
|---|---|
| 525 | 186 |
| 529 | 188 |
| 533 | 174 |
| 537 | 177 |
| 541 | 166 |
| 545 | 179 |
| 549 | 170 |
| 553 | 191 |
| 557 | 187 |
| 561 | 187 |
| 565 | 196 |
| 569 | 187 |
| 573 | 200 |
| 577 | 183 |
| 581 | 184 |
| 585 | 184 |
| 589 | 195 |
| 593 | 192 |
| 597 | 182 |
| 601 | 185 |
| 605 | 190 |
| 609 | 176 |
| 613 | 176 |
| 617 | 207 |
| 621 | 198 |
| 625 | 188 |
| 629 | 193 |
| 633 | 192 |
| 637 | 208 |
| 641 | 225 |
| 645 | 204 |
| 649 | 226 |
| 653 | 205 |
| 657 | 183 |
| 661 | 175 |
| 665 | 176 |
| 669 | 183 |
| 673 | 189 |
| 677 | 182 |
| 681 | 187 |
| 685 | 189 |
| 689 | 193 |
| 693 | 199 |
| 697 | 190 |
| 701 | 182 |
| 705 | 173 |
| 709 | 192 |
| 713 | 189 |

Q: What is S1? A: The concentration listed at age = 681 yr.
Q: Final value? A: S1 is 187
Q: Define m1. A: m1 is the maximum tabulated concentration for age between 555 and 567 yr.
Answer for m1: 196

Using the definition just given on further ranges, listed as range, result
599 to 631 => 207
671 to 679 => 189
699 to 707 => 182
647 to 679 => 226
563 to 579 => 200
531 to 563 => 191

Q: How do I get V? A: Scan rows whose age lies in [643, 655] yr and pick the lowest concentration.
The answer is 204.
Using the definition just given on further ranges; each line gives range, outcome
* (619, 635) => 188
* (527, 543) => 166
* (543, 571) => 170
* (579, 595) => 184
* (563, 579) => 183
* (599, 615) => 176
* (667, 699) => 182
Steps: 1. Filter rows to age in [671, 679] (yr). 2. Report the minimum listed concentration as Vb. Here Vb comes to 182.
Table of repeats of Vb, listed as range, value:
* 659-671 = 175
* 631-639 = 192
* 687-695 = 193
